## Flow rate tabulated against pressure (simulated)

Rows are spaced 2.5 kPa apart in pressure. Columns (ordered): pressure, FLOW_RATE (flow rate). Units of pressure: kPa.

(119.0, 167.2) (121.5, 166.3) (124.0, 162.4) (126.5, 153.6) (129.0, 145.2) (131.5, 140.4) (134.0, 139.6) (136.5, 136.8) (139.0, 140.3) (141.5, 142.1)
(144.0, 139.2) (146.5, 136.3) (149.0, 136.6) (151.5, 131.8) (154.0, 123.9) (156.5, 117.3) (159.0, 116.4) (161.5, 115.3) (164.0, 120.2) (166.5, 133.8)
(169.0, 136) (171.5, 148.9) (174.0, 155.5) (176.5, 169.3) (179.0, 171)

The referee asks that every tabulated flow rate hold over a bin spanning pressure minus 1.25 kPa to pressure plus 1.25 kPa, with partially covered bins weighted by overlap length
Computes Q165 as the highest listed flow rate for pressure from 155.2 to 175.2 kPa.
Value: 155.5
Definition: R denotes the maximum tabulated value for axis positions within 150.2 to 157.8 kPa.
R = 131.8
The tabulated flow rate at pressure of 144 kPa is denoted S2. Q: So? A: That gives 139.2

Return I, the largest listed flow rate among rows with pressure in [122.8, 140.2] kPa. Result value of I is 162.4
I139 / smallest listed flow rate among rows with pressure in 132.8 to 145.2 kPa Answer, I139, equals 136.8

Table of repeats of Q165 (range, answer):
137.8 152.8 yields 142.1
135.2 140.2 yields 140.3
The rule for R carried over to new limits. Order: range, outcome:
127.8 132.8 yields 145.2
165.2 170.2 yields 136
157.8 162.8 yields 116.4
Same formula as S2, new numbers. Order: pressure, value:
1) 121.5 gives 166.3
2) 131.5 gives 140.4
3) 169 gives 136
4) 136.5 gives 136.8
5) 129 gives 145.2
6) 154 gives 123.9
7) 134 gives 139.6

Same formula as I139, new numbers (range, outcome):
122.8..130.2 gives 145.2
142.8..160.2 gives 116.4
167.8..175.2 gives 136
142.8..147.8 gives 136.3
